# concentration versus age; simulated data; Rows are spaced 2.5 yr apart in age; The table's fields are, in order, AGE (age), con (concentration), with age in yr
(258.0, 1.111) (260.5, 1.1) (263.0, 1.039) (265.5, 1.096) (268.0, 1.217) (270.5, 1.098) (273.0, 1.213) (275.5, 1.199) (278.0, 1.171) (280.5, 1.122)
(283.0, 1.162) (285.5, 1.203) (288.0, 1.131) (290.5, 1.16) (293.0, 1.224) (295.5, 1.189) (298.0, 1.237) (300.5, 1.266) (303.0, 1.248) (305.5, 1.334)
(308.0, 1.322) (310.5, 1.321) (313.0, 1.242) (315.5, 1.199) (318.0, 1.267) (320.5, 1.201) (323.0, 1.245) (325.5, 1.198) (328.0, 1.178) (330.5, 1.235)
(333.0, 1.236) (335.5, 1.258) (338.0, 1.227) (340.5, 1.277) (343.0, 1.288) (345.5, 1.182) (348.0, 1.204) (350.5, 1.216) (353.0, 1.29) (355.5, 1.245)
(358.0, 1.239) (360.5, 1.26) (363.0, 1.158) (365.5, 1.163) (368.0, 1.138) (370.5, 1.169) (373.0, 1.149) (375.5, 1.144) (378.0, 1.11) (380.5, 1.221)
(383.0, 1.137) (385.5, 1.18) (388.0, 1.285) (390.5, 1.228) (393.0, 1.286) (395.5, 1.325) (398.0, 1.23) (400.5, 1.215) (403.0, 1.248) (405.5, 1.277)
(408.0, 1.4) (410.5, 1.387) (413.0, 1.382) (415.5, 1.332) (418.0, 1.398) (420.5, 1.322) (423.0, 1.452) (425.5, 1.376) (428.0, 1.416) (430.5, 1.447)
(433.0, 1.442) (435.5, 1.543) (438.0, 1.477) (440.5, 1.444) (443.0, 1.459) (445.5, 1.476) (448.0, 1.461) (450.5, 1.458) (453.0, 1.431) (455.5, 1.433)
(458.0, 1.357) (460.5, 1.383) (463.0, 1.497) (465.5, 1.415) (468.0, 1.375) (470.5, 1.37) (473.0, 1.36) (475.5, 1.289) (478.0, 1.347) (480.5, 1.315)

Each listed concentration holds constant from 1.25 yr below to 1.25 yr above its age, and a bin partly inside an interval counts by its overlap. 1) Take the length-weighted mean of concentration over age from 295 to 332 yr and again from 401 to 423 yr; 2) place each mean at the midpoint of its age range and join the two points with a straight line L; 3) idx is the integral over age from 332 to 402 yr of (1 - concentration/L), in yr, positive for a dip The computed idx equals 4.5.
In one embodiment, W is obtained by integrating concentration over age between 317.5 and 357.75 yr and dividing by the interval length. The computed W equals 1.23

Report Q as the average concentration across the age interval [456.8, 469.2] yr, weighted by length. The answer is 1.41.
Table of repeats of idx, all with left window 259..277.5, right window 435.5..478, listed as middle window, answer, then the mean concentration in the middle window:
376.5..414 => 2.0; 1.26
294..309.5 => -1.0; 1.27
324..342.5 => 0.0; 1.23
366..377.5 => 1.3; 1.15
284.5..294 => -0.1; 1.18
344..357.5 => 0.3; 1.23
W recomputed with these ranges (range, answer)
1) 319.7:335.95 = 1.22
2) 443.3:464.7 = 1.44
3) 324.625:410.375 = 1.23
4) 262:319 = 1.2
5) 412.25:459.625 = 1.43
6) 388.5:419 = 1.31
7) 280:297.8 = 1.18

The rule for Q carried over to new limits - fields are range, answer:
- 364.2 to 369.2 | 1.15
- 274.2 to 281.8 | 1.16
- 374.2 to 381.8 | 1.16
